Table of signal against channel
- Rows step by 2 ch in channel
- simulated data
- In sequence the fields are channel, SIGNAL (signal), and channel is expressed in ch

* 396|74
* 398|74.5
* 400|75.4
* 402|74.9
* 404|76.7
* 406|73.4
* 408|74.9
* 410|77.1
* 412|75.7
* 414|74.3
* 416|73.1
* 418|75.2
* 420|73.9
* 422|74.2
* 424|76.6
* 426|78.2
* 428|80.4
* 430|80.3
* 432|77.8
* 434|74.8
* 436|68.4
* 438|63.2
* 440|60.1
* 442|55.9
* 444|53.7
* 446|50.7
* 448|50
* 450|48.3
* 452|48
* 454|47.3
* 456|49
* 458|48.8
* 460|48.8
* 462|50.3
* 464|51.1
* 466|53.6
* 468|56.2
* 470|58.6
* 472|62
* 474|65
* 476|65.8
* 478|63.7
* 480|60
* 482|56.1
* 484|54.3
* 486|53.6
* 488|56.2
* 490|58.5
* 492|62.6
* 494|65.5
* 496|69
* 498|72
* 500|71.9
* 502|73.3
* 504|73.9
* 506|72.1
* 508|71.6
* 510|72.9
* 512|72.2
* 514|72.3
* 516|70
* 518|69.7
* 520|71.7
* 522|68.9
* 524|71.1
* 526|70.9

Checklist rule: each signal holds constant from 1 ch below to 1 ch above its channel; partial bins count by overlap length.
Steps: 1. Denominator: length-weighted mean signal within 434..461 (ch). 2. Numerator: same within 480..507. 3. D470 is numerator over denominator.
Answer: 1.19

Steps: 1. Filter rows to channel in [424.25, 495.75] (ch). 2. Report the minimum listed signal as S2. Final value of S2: 47.3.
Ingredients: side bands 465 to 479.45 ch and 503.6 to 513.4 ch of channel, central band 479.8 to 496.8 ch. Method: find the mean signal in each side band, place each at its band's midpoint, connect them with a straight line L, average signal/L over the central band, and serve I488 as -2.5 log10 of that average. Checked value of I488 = 0.11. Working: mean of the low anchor 60.7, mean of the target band 59.4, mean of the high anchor 72.4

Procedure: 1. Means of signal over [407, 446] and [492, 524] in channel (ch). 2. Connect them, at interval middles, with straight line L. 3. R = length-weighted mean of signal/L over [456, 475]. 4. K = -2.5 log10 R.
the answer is 0.29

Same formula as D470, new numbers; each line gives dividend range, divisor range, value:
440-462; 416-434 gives 0.66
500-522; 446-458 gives 1.47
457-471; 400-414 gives 0.70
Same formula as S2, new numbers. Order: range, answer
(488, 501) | 56.2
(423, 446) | 50.7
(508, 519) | 69.7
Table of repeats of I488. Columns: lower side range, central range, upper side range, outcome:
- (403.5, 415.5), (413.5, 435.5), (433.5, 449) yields -0.132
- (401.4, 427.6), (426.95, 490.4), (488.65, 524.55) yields 0.237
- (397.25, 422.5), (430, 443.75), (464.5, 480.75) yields 0.028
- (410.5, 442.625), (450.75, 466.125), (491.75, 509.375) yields 0.408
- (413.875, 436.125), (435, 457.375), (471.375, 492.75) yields 0.284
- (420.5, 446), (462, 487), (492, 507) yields 0.207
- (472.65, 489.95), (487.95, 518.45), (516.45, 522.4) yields -0.060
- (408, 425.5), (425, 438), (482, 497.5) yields -0.052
